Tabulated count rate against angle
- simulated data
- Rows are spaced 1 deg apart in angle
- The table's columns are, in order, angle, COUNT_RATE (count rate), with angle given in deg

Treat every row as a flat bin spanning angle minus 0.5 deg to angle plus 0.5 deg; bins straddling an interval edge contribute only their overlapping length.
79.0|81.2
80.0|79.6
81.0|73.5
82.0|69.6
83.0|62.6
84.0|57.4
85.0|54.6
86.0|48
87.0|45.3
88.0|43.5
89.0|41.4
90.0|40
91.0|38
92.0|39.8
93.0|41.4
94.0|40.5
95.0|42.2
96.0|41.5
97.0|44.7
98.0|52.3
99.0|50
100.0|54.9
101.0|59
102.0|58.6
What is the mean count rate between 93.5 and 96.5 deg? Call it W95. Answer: 41.4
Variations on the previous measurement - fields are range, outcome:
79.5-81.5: 76.5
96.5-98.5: 48.5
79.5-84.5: 68.5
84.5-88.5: 47.8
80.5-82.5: 71.5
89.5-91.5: 39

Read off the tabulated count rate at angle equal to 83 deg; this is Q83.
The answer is 62.6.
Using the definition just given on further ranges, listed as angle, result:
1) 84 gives 57.4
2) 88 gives 43.5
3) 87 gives 45.3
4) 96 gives 41.5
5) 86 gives 48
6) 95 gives 42.2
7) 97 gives 44.7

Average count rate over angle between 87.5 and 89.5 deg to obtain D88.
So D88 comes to 42.5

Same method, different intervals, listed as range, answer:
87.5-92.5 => 40.5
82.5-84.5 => 60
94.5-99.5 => 46.1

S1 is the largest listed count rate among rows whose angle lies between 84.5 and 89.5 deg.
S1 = 54.6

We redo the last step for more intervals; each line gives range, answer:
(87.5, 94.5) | 43.5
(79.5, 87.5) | 79.6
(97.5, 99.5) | 52.3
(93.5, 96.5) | 42.2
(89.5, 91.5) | 40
